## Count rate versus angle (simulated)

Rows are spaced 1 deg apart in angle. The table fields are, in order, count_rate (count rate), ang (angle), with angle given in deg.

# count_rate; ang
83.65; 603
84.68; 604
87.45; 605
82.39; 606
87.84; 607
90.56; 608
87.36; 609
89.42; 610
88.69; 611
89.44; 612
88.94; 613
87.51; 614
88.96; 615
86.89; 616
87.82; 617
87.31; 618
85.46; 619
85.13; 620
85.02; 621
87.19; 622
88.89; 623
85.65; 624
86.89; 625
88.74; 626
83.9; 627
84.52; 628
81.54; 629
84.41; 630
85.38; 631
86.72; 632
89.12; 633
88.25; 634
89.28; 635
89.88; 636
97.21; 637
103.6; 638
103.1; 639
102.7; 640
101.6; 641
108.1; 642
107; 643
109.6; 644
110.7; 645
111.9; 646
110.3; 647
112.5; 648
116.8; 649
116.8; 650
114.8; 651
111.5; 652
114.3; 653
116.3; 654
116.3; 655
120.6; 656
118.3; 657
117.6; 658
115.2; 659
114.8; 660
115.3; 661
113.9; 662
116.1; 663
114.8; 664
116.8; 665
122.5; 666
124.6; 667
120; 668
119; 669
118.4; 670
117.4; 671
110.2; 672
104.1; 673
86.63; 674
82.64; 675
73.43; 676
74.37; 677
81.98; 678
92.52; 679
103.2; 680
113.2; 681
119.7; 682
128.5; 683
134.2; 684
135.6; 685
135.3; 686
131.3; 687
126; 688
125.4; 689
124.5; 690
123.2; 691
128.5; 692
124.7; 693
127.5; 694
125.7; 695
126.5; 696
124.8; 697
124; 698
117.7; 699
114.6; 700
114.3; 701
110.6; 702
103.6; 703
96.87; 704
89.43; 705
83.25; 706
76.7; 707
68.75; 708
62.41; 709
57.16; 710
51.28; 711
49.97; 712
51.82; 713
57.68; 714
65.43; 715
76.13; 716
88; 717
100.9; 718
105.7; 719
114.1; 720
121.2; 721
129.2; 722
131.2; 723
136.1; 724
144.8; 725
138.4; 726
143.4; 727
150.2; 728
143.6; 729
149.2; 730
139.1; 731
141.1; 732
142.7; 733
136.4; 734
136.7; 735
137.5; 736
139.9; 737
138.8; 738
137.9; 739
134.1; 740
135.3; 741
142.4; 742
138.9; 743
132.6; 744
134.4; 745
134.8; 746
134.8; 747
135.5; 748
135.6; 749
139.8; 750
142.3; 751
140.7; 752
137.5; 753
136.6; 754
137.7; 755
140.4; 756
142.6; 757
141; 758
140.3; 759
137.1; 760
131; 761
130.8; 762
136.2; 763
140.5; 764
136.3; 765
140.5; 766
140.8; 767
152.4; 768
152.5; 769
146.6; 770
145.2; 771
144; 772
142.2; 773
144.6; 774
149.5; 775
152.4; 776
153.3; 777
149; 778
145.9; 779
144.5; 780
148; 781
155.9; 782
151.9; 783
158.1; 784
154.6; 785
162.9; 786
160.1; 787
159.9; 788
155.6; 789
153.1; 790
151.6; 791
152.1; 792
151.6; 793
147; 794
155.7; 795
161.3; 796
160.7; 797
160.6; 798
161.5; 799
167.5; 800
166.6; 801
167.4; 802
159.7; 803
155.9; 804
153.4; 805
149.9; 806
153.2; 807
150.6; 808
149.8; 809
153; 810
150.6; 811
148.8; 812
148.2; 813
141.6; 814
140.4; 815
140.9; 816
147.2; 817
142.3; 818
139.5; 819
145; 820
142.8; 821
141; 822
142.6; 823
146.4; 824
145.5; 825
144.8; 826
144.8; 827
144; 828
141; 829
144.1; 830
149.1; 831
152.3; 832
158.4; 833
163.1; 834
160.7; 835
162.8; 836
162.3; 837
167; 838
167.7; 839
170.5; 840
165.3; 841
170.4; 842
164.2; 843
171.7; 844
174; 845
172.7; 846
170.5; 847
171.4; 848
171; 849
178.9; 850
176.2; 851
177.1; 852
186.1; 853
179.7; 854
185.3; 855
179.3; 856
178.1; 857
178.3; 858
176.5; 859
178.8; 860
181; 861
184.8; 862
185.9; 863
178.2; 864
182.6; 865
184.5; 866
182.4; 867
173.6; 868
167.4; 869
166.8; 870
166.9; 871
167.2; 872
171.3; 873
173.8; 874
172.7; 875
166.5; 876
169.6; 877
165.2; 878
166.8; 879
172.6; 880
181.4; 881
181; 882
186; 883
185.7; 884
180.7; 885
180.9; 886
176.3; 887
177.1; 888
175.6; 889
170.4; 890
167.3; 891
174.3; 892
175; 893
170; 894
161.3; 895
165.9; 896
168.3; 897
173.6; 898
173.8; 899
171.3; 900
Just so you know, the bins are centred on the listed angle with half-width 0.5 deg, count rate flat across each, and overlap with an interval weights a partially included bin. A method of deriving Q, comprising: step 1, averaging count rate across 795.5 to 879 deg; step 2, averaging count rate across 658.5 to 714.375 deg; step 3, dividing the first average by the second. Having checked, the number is 1.54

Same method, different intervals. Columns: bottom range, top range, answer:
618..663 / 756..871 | 1.55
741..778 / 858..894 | 1.25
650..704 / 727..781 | 1.22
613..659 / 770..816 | 1.55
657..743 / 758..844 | 1.33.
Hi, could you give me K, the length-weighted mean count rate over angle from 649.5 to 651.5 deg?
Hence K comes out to 116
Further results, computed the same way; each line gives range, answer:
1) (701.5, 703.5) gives 107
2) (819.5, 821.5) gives 144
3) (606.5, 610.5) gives 88.8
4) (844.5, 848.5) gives 172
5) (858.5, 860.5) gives 178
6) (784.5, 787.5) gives 159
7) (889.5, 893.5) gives 172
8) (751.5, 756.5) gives 139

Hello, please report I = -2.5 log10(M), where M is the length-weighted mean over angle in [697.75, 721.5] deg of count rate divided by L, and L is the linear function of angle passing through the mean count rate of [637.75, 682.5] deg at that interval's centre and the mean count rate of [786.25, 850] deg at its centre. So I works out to 0.38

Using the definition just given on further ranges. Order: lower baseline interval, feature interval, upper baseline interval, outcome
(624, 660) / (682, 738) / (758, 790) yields 0.10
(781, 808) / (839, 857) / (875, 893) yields -0.04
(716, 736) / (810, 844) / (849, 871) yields 0.10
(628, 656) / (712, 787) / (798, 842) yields -0.01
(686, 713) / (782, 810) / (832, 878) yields -0.07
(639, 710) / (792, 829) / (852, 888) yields 0.04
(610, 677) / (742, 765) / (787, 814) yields 0.01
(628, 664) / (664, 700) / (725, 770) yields 0.02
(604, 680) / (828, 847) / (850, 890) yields 0.03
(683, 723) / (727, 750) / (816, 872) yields -0.17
